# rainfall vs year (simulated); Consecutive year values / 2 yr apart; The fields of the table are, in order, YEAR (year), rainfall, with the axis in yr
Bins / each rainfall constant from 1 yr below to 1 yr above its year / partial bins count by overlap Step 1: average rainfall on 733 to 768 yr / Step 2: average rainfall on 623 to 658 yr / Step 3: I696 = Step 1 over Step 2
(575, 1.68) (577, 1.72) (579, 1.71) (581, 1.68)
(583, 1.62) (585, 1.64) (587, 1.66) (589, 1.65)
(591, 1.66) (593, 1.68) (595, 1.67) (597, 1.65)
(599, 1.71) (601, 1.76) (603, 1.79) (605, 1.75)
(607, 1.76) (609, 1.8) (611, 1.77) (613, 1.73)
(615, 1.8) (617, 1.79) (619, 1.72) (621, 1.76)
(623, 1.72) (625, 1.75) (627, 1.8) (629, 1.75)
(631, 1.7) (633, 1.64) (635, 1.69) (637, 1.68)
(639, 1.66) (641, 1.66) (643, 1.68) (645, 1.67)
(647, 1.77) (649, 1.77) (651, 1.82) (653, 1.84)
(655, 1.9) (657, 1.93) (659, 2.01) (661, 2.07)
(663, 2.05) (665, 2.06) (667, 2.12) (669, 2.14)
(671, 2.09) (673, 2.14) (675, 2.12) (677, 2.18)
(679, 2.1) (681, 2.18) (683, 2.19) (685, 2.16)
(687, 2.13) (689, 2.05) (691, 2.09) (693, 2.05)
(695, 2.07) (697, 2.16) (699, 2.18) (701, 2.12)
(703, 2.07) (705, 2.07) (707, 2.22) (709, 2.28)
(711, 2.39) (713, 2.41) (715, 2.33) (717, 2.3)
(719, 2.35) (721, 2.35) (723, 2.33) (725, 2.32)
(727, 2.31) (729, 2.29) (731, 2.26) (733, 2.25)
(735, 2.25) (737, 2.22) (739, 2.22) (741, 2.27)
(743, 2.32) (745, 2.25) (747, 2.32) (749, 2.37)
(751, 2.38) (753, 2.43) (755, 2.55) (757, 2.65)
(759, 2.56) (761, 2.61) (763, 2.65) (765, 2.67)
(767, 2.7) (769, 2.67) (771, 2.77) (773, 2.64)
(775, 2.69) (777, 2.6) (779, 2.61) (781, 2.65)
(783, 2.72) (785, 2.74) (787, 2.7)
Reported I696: 1.39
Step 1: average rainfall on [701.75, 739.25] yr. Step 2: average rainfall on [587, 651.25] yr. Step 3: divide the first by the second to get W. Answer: 1.3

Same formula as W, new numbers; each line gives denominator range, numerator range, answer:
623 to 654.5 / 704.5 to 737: 1.33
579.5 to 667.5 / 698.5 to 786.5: 1.37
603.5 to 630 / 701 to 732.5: 1.29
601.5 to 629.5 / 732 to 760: 1.34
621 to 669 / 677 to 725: 1.21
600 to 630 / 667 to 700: 1.21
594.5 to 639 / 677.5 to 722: 1.26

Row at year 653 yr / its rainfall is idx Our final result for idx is 1.84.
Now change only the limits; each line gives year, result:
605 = 1.75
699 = 2.18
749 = 2.37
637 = 1.68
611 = 1.77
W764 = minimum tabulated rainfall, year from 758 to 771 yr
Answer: 2.56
